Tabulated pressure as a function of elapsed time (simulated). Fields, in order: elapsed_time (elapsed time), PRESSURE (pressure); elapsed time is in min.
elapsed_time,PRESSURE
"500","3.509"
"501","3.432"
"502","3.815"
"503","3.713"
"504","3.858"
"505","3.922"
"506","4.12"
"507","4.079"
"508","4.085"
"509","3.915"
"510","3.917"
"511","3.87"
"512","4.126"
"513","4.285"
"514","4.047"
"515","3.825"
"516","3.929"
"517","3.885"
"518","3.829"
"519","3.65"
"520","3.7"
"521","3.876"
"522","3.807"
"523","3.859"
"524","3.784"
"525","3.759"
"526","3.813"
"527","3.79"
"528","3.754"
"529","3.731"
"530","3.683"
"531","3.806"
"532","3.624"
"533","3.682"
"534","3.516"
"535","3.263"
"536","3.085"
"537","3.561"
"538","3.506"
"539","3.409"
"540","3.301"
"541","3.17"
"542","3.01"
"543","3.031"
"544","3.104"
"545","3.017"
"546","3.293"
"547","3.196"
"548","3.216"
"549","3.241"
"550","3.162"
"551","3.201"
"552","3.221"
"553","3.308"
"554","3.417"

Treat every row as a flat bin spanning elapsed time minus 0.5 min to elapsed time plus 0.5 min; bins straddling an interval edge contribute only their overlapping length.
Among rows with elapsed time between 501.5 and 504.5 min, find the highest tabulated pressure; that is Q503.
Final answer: 3.858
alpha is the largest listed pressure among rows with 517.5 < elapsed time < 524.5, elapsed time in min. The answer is 3.876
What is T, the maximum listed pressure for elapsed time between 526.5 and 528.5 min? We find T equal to 3.79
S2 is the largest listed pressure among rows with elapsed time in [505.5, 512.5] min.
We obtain 4.126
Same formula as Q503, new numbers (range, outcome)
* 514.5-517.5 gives 3.929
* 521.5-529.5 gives 3.859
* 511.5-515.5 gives 4.285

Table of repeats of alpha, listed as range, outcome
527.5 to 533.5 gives 3.806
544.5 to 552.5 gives 3.293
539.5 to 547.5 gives 3.301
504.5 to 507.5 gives 4.12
